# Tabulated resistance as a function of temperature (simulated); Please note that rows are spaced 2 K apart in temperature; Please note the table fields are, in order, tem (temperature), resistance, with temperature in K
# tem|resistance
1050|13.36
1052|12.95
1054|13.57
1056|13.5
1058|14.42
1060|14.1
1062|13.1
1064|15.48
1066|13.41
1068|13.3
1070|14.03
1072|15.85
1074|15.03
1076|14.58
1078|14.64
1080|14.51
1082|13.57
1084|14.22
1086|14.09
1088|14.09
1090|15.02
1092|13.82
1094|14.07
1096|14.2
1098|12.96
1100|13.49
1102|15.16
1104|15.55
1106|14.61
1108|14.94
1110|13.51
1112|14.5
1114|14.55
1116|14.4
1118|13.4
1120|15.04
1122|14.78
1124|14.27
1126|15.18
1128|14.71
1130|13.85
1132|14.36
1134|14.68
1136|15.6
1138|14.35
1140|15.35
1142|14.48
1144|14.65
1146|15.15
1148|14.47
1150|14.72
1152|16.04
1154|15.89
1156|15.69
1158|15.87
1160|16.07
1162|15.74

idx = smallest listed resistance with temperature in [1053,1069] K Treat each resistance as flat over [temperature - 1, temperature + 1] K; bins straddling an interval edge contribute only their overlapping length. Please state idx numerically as 13.1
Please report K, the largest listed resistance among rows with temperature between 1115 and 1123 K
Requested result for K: 15.04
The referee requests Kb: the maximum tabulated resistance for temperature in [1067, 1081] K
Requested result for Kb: 15.85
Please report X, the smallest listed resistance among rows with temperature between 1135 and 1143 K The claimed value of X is 14.35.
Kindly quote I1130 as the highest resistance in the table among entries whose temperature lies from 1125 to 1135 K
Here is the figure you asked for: 15.18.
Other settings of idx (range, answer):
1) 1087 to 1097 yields 13.82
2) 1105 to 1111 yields 13.51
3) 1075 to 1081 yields 14.51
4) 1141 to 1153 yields 14.47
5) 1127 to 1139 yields 13.85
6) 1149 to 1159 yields 14.72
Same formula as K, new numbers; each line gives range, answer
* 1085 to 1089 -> 14.09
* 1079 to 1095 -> 15.02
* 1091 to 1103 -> 15.16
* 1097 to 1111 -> 15.55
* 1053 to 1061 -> 14.42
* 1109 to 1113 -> 14.5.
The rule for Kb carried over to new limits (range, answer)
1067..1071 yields 14.03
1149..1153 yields 16.04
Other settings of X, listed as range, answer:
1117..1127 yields 13.4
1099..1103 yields 13.49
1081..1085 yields 13.57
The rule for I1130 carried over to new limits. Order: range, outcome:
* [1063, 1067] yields 15.48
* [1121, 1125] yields 14.78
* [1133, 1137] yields 15.6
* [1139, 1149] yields 15.35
